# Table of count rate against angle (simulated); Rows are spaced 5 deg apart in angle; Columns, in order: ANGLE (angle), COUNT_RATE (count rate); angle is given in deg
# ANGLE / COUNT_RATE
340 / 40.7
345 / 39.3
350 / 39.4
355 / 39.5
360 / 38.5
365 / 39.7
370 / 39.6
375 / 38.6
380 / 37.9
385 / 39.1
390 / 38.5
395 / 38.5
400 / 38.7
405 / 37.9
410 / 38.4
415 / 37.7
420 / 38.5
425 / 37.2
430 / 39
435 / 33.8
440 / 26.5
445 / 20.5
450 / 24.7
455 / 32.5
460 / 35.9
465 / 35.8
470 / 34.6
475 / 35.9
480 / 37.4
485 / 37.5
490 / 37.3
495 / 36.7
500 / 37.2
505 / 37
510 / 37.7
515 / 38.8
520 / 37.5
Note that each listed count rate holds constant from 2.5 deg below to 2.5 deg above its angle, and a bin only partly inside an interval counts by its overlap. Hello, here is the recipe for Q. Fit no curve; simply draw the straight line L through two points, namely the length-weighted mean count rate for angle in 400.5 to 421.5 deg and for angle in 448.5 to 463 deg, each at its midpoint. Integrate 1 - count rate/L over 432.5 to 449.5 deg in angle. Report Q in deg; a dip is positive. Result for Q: 3.6 deg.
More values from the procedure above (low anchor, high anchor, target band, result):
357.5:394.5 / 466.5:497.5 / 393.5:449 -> 4.5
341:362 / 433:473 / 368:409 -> -2.8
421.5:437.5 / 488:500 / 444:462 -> 3.9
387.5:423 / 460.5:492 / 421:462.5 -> 6.5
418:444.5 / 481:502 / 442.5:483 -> 3.9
